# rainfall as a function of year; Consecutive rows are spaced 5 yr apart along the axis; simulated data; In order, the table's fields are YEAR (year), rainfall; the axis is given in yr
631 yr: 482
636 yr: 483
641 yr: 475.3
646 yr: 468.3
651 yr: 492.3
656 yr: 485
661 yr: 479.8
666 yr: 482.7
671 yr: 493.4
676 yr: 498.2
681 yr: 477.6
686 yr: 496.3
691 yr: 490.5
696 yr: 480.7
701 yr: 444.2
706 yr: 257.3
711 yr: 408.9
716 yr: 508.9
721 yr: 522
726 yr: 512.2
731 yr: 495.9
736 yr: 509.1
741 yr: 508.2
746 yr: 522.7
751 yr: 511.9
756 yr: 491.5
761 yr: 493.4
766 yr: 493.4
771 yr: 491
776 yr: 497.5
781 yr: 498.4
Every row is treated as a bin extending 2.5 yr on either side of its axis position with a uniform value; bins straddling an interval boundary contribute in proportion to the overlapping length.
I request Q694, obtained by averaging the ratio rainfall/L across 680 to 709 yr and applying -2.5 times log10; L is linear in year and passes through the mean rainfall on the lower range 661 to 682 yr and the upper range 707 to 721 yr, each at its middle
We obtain 0.07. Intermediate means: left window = 488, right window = 449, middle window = 439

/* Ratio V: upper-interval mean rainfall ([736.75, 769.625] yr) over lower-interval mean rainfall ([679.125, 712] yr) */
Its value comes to 1.2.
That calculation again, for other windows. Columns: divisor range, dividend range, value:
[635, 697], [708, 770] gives 1.02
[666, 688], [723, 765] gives 1.03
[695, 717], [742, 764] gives 1.23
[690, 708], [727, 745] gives 1.22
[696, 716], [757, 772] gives 1.23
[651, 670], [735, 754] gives 1.06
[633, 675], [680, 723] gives 0.94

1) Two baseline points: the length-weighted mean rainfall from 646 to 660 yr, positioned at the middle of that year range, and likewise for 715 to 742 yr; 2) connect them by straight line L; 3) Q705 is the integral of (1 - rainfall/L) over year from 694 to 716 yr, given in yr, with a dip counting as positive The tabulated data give 4.1 yr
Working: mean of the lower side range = 484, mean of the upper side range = 509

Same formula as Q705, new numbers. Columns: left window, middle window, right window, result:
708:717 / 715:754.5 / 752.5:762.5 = -3.80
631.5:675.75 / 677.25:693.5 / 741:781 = -0.02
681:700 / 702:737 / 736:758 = 2.89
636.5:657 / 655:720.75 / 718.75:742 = 4.10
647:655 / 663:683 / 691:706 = -1.15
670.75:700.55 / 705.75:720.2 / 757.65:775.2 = 1.79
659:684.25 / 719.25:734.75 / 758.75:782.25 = -0.58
